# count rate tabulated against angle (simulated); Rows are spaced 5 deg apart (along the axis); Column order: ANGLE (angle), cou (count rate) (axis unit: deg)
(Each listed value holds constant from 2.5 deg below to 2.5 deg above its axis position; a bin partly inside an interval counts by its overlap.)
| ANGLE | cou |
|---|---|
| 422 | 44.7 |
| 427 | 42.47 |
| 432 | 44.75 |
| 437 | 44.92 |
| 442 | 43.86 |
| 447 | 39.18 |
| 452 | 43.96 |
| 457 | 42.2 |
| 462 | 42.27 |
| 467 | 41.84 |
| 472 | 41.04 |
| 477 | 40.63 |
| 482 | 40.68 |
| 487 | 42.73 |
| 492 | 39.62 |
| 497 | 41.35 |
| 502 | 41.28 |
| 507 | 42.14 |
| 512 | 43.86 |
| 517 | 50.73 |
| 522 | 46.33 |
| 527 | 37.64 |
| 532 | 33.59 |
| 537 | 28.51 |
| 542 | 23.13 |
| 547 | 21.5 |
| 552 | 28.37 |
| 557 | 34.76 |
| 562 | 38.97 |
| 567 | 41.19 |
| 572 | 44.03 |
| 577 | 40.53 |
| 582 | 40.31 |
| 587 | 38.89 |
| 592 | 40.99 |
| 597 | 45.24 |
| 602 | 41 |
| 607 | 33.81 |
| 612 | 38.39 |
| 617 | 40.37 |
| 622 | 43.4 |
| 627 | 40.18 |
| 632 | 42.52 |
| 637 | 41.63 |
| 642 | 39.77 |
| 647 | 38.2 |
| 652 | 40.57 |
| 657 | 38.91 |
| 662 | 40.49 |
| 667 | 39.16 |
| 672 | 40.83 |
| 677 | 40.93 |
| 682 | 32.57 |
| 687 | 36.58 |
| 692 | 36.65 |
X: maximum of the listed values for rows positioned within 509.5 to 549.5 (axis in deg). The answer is 50.73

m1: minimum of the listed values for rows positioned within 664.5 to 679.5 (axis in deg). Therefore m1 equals 39.16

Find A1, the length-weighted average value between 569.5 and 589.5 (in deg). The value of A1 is 40.9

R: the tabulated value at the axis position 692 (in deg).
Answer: 36.65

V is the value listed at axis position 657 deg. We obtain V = 38.91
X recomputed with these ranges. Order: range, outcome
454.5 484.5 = 42.27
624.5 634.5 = 42.52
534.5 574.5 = 44.03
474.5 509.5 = 42.73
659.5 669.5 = 40.49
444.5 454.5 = 43.96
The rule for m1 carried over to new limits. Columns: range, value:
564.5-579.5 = 40.53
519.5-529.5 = 37.64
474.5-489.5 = 40.63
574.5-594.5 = 38.89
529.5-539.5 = 28.51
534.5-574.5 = 21.5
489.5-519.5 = 39.62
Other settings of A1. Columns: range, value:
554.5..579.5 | 39.9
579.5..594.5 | 40.1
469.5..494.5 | 40.9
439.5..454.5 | 42.3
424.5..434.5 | 43.6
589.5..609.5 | 40.3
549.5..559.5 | 31.6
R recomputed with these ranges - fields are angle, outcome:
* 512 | 43.86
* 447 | 39.18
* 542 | 23.13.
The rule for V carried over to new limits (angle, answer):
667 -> 39.16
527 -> 37.64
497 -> 41.35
